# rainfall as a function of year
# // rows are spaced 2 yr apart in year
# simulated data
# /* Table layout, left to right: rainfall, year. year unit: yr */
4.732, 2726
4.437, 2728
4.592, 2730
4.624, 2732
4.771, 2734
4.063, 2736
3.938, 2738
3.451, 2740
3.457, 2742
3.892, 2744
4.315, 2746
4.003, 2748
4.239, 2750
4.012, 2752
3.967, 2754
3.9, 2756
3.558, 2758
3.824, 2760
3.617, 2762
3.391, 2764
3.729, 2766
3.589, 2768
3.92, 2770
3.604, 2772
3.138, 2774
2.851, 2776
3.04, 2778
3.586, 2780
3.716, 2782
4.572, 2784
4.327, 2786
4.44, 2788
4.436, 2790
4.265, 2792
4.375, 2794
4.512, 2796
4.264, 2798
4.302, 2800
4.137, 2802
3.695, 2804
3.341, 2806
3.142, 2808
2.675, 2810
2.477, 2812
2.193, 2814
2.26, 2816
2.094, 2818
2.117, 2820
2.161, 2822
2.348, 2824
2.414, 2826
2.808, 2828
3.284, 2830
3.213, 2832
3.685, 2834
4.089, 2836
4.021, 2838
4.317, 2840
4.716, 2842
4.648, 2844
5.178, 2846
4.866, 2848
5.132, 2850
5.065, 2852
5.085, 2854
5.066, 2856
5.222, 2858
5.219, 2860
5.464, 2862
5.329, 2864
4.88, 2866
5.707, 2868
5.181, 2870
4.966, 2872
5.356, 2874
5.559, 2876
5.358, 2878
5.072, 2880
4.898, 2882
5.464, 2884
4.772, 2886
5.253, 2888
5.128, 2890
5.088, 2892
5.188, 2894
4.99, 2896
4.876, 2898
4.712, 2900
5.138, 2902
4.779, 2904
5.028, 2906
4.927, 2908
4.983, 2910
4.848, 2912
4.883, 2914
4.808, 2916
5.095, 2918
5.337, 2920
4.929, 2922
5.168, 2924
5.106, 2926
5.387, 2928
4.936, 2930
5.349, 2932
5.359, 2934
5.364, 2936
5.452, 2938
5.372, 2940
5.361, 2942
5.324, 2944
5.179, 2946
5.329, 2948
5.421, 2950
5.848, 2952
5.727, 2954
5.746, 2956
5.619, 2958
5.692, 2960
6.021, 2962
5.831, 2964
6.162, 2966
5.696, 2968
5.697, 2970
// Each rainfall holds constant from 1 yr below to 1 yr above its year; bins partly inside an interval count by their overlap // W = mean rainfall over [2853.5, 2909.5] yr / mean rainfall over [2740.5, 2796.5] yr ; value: 1.33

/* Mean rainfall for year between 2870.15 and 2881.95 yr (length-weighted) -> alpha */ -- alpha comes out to 5.23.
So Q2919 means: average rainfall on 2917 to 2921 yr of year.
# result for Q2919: 5.22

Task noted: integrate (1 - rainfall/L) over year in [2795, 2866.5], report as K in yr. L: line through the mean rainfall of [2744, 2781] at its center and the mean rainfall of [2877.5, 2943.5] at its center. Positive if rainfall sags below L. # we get 8.21 yr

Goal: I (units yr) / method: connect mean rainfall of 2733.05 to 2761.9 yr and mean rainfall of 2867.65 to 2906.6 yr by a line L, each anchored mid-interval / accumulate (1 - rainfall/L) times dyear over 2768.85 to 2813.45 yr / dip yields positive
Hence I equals 5.8 yr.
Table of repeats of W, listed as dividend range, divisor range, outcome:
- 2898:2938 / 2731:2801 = 1.29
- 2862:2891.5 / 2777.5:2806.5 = 1.27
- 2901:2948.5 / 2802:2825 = 1.93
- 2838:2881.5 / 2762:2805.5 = 1.31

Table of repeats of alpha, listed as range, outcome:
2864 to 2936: 5.11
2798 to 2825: 2.89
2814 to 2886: 4.33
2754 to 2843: 3.51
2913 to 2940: 5.17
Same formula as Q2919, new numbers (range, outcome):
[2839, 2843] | 4.52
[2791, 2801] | 4.34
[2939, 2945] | 5.35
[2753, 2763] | 3.77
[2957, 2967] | 5.87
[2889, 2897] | 5.1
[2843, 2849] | 4.9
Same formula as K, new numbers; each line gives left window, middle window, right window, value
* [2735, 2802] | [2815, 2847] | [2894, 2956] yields 7.9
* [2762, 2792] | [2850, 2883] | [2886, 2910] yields -3.8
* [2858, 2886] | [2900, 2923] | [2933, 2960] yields 1.7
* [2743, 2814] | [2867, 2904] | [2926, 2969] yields -2.0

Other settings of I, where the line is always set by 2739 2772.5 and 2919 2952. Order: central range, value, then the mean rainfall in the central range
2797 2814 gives 3.13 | 3.43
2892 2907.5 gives 0.08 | 4.97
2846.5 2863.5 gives -1.93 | 5.15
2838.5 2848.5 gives -0.39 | 4.7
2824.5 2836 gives 3.34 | 3.14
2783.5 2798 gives -1.12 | 4.4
